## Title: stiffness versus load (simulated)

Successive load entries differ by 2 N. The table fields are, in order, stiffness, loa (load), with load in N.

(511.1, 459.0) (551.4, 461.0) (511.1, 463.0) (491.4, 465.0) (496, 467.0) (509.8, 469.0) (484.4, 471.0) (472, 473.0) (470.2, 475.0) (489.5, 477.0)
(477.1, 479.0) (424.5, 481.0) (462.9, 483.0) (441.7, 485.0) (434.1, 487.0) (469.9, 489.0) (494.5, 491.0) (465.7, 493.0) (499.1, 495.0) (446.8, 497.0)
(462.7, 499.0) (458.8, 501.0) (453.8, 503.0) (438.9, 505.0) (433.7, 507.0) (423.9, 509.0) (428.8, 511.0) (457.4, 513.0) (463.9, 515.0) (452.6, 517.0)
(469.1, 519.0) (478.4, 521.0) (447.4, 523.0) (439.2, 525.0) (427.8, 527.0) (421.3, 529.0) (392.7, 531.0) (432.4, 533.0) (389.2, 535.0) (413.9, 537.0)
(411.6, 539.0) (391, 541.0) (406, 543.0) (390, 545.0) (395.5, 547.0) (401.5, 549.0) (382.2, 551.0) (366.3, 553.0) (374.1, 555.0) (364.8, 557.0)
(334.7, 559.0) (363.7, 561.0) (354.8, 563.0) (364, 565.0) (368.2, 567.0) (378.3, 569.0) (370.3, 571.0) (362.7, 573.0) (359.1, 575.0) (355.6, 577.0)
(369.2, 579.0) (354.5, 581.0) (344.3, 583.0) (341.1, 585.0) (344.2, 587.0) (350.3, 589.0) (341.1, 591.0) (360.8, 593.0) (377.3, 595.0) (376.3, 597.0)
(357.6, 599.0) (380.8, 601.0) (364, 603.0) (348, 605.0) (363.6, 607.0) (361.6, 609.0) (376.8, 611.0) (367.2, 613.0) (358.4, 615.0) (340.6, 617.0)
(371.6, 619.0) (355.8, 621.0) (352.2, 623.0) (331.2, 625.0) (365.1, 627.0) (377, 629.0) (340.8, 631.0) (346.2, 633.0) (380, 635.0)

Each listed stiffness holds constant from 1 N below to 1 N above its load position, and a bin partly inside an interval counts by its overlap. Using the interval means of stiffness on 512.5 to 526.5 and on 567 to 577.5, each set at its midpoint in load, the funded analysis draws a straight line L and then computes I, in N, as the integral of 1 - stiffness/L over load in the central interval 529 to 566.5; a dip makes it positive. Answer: 2.1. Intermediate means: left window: 457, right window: 366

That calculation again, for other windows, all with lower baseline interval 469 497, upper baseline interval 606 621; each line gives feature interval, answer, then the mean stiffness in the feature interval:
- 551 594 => 4.0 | 359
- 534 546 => 0.6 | 400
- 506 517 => 0.1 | 443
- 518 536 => 0.0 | 433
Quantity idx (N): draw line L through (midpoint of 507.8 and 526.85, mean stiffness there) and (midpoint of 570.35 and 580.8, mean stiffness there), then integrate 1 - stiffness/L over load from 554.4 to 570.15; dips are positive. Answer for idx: 0.81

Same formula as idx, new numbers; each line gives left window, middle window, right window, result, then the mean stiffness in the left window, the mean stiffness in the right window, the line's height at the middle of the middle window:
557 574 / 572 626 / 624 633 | -0.13 N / 362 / 353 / 357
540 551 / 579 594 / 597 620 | 1.01 N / 395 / 363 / 375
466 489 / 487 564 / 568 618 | 0.17 N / 469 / 360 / 424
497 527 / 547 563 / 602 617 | 1.58 N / 450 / 361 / 411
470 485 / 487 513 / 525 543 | -0.62 N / 467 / 411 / 445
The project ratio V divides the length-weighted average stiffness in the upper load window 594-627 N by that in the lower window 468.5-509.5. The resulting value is 0.78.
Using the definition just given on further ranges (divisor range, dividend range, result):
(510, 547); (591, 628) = 0.84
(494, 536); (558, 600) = 0.81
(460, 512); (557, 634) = 0.76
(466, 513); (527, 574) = 0.83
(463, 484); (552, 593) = 0.75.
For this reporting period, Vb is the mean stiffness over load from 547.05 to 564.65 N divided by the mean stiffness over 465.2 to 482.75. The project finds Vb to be 0.8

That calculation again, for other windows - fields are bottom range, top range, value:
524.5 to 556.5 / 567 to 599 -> 0.90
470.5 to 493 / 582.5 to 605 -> 0.77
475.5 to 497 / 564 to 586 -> 0.78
